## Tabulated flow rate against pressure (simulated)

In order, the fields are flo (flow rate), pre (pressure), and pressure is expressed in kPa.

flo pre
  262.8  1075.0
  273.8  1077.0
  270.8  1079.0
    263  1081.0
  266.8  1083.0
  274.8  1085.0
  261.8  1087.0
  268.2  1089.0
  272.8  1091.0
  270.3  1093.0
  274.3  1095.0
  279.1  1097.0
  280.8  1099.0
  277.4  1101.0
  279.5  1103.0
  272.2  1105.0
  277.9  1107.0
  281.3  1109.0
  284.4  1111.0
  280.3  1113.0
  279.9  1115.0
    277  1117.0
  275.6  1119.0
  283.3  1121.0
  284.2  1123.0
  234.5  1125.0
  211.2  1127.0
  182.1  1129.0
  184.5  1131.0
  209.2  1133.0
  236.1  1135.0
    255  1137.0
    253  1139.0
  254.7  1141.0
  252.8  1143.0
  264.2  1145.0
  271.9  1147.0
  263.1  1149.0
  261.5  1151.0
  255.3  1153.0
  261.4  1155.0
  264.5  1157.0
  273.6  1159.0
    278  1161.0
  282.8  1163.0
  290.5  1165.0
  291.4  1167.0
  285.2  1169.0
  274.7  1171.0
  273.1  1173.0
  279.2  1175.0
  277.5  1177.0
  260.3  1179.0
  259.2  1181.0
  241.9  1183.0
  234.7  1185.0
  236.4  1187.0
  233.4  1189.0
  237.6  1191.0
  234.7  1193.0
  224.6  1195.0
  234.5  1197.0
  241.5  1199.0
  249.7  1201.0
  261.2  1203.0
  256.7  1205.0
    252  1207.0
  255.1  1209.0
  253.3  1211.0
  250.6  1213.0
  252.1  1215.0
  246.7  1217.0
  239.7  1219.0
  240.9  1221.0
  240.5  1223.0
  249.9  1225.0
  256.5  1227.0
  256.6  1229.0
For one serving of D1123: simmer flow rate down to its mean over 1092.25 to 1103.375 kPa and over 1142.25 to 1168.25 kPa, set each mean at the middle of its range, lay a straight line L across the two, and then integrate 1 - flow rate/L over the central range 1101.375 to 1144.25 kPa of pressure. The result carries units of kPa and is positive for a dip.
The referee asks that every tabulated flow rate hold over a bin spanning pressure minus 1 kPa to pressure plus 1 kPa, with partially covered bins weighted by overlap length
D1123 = 3.0 kPa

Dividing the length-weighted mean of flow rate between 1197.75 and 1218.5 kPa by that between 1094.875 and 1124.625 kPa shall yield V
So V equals 0.90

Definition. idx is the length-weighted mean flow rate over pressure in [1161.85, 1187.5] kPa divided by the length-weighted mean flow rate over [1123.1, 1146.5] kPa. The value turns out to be 1.15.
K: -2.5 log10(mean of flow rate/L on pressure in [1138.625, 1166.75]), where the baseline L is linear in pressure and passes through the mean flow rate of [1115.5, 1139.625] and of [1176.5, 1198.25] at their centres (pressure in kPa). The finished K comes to -0.109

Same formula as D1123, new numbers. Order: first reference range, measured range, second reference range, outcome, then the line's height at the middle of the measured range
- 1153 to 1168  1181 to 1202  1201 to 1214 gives 1.9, 262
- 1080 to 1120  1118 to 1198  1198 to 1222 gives 2.3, 262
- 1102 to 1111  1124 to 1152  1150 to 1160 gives 3.2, 269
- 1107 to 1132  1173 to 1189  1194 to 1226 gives -0.4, 250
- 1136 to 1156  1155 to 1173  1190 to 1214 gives -1.7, 255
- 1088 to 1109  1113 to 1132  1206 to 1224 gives 1.6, 270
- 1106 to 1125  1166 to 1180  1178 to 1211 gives -1.3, 254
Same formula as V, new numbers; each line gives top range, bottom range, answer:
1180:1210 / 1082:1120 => 0.88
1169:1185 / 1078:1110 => 0.97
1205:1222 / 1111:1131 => 0.98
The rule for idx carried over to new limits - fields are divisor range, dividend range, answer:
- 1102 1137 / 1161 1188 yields 1.05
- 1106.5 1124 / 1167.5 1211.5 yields 0.90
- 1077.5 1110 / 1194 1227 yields 0.90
